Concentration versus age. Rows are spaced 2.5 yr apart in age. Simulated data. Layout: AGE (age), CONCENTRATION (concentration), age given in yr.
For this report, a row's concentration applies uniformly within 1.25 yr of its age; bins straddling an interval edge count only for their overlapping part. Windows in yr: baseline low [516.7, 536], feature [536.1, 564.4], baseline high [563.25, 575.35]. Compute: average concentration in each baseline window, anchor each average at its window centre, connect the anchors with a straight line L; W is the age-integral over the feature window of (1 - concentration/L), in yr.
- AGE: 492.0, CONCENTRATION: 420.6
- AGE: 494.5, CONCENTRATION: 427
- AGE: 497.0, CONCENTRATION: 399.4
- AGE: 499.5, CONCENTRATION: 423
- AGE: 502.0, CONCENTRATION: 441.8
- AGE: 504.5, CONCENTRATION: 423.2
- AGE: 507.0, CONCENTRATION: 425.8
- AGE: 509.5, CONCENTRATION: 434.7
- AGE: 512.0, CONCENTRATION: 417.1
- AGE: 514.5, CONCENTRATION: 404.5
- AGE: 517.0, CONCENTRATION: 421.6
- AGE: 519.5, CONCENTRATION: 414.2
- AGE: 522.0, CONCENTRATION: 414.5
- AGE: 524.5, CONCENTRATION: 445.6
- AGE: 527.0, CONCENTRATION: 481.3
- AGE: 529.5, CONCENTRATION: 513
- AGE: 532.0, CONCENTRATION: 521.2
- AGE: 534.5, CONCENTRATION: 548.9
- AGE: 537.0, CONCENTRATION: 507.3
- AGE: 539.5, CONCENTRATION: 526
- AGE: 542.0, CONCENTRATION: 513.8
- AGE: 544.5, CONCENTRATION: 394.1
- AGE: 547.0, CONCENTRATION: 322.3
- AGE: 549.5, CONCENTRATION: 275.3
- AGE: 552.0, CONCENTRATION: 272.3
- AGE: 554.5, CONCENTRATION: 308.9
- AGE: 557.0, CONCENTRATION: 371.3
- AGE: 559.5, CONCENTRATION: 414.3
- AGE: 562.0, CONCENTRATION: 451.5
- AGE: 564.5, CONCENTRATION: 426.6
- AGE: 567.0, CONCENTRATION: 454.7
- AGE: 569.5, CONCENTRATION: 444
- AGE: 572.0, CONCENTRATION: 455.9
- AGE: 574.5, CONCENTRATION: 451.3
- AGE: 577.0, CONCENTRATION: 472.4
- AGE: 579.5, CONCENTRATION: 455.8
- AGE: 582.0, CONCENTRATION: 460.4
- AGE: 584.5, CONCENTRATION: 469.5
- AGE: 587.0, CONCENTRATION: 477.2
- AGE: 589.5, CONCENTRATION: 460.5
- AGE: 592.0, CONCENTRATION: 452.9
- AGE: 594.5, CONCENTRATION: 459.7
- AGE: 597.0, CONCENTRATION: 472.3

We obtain 3.9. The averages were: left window 473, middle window 396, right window 446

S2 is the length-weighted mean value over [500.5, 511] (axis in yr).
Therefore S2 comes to 431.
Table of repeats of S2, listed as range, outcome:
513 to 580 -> 432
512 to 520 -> 414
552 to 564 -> 377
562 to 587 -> 455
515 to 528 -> 433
